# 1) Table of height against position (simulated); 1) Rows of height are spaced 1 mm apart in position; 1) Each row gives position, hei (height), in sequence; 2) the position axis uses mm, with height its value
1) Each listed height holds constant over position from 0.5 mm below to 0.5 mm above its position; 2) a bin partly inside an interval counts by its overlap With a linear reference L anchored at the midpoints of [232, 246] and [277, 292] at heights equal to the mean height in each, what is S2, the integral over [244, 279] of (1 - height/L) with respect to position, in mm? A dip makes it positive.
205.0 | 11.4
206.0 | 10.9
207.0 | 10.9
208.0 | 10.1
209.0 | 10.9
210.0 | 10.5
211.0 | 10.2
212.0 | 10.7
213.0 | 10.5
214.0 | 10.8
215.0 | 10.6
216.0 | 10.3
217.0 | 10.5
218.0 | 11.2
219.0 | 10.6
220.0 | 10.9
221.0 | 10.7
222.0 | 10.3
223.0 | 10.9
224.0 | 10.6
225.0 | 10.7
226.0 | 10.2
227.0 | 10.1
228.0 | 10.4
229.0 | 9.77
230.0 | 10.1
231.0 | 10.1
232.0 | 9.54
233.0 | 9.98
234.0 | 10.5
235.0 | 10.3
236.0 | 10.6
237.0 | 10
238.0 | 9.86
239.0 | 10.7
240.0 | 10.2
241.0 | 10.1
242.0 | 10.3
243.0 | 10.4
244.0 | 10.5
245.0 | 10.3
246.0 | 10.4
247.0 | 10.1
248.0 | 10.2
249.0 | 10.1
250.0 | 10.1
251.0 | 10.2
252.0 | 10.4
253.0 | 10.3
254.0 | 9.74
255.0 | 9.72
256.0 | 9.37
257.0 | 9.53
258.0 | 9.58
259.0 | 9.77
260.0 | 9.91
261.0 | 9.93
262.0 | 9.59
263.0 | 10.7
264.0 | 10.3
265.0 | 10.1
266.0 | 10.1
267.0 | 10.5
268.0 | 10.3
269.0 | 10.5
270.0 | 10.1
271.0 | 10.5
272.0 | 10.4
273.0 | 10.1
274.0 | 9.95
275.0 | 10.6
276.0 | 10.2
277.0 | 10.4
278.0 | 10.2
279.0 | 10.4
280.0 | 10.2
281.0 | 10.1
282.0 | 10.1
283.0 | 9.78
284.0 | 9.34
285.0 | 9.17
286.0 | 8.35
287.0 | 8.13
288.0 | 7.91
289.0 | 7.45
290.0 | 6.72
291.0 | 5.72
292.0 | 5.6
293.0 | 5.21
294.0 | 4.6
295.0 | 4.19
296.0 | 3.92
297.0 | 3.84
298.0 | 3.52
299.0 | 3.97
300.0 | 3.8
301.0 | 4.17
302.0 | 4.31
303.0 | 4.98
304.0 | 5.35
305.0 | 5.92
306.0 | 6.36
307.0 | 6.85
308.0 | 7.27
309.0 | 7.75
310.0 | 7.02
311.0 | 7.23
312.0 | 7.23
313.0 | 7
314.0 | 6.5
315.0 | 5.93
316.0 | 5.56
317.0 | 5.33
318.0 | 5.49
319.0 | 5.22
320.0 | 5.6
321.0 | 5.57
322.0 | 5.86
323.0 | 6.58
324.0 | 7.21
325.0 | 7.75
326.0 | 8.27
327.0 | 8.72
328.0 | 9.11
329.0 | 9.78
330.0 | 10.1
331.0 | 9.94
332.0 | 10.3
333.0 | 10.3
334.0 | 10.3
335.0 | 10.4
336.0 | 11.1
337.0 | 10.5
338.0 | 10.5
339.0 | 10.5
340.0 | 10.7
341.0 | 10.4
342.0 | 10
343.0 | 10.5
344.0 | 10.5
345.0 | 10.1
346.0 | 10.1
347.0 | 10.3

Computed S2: -2.3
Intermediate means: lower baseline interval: 10.3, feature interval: 10.1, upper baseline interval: 8.77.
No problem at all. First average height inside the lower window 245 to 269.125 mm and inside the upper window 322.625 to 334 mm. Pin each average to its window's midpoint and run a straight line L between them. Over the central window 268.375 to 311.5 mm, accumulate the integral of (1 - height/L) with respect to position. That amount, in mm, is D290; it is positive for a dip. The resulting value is 9.48 mm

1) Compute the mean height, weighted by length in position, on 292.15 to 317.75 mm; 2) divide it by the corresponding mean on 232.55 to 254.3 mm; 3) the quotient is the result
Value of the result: 0.54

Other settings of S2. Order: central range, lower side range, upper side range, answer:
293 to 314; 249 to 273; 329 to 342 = 9.8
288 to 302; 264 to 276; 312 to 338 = 6.6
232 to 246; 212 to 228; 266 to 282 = 0.3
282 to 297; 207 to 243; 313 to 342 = 3.7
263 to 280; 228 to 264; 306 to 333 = -2.2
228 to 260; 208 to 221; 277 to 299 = -2.7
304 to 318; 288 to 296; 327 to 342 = 2.1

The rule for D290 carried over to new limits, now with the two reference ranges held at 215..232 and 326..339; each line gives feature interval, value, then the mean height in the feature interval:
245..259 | 0.5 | 9.98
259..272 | 0.1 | 10.2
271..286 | 0.3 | 10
